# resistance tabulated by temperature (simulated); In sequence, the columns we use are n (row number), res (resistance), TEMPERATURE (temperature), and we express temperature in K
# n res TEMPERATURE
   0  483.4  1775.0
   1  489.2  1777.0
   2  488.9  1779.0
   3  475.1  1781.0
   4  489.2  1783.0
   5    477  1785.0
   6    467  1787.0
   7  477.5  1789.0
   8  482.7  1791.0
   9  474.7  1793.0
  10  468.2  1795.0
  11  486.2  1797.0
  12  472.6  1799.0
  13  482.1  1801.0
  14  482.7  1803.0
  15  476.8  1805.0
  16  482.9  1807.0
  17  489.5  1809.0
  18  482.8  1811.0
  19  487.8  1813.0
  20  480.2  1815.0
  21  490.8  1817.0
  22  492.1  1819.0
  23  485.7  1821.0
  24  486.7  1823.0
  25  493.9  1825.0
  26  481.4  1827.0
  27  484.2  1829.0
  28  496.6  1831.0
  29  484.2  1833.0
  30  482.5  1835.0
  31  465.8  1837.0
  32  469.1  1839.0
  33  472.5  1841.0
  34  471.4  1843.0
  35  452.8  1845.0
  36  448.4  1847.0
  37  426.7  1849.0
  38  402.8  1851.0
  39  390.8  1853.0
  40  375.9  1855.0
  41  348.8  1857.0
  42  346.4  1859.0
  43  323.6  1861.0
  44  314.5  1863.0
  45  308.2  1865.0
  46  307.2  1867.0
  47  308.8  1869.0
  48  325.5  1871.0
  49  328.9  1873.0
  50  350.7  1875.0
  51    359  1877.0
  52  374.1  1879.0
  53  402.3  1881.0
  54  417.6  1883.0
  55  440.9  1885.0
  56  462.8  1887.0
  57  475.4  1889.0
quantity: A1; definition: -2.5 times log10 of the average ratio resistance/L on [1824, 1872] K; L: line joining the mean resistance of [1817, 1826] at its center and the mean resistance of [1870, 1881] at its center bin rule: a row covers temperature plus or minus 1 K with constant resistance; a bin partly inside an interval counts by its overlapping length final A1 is 0.04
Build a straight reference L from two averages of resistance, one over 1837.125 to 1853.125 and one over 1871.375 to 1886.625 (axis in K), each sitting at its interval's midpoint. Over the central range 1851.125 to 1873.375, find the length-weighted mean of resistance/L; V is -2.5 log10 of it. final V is 0.22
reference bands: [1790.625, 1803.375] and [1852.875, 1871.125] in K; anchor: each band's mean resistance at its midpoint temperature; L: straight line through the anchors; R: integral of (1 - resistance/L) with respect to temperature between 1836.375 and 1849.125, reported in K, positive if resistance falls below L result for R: -2.9 K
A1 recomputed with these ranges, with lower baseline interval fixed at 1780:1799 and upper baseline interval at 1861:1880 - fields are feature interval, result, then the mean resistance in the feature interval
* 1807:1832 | -0.155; 487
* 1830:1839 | -0.212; 481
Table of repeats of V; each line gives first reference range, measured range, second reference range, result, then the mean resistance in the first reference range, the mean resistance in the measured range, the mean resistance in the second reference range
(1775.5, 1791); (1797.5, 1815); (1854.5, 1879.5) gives -0.10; 481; 482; 335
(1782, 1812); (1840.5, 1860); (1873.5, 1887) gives 0.03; 479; 412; 394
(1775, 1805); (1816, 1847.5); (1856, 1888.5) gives -0.15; 480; 479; 359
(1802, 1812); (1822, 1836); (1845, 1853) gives -0.08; 483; 487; 425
